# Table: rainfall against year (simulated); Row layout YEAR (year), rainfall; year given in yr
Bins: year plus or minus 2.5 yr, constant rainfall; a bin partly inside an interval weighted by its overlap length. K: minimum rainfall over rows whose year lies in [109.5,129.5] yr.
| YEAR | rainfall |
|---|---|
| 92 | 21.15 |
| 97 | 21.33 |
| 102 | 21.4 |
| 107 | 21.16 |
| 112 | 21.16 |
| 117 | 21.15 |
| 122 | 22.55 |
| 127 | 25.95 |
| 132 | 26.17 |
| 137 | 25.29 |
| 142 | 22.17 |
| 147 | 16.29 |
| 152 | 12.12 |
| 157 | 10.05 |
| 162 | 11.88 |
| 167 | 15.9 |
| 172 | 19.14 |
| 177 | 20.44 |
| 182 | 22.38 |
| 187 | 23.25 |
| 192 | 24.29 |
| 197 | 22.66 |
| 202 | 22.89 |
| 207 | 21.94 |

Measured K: 21.15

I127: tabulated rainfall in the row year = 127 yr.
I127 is 25.95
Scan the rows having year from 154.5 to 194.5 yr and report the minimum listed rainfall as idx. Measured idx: 10.05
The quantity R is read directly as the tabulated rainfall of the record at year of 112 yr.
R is 21.16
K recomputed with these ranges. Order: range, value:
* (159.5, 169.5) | 11.88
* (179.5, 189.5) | 22.38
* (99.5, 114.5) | 21.16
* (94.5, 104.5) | 21.33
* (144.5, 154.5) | 12.12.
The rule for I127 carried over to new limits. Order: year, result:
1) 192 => 24.29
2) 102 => 21.4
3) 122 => 22.55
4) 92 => 21.15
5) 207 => 21.94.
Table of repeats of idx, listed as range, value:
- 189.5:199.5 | 22.66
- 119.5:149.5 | 16.29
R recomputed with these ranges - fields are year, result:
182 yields 22.38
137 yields 25.29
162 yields 11.88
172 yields 19.14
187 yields 23.25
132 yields 26.17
